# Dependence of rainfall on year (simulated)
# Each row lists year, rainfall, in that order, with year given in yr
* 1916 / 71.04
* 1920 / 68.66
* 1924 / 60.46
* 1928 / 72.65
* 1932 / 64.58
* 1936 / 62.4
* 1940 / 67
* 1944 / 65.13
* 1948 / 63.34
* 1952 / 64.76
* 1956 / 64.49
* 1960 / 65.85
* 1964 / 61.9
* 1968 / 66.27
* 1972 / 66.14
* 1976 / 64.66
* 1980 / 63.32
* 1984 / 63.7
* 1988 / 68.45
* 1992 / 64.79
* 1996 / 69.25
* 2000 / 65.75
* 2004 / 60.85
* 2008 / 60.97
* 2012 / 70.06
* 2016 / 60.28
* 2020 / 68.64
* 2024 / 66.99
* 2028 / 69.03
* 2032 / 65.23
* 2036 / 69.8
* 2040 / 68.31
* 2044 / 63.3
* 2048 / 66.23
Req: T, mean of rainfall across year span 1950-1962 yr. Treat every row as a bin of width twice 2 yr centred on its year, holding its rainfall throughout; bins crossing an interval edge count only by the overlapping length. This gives 65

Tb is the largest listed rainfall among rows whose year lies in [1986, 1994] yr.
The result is 68.45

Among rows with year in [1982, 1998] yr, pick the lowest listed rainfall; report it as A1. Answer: 63.7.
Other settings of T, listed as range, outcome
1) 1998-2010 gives 62.5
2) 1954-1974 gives 64.9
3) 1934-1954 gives 64.5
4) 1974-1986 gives 63.9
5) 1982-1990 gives 66.1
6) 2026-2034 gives 67.1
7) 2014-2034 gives 66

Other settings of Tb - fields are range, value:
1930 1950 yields 67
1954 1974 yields 66.27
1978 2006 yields 69.25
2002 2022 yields 70.06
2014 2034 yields 69.03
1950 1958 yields 64.76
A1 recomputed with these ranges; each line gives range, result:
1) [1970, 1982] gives 63.32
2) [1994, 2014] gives 60.85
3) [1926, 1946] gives 62.4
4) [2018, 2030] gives 66.99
